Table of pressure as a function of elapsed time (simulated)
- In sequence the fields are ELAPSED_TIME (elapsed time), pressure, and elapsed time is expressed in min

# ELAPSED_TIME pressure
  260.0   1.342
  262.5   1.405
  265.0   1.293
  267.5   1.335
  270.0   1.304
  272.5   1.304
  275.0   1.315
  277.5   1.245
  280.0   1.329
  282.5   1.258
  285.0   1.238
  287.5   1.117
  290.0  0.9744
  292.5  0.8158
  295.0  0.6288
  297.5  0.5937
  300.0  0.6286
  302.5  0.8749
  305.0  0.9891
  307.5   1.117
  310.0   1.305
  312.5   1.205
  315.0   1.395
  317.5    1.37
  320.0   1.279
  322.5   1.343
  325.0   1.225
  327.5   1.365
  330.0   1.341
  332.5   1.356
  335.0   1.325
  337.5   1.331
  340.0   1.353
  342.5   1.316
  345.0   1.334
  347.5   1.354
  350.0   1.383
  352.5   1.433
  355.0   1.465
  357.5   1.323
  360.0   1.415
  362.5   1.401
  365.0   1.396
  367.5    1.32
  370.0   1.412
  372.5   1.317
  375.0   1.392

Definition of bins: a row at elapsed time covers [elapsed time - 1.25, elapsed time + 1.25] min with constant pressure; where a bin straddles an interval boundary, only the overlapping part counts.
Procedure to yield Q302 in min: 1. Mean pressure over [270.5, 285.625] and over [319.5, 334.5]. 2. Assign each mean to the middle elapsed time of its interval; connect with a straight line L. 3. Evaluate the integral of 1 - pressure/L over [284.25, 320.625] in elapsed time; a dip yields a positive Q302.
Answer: 7.7 min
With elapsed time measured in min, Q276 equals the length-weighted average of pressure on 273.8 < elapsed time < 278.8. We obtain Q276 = 1.28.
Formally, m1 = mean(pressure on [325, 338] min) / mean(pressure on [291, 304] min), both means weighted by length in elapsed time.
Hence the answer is 1.9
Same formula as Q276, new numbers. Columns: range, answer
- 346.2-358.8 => 1.39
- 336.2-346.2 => 1.33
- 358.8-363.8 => 1.41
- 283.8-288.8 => 1.17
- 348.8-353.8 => 1.41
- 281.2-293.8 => 1.08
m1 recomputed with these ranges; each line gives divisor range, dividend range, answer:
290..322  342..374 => 1.35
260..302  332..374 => 1.23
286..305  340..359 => 1.67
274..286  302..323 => 0.95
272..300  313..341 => 1.27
